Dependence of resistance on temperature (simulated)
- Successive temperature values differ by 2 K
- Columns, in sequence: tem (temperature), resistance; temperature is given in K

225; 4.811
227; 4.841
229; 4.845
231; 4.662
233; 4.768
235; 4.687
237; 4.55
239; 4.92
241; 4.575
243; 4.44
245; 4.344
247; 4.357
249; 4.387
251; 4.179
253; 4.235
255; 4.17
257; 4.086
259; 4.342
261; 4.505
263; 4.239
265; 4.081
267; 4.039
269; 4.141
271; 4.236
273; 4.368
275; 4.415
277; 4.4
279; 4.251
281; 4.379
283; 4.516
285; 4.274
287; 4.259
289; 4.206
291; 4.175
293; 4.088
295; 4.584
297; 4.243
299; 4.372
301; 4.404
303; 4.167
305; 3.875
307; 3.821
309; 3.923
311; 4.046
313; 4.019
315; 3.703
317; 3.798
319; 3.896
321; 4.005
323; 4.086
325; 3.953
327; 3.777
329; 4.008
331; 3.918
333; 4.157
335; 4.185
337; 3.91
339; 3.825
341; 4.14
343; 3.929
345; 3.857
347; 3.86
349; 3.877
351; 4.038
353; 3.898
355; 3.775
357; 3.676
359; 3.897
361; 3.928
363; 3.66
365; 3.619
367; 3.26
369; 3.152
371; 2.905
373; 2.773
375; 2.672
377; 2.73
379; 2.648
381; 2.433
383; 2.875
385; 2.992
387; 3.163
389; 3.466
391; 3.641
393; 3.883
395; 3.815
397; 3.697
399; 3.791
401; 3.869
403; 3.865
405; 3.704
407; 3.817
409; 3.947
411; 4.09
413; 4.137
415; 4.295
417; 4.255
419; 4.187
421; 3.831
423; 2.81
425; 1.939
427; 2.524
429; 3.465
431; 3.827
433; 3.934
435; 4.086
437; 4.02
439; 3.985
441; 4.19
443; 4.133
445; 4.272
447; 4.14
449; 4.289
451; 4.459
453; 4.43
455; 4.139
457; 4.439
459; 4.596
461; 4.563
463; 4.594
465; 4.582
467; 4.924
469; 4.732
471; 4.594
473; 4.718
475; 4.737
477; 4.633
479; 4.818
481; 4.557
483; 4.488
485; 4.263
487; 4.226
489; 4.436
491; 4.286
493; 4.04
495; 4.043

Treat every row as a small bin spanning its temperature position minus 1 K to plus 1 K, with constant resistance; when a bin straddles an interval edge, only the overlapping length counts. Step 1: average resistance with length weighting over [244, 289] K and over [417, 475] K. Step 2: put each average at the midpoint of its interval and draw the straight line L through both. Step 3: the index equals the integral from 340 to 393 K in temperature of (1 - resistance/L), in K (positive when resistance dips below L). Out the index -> 9.57 K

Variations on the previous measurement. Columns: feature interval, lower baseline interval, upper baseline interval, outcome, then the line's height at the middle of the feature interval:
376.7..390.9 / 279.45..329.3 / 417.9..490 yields 4.1 K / 4.15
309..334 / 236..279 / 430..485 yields 2.3 K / 4.35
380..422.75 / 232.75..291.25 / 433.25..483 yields 7.0 K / 4.41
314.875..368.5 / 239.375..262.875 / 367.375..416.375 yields -1.6 K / 3.76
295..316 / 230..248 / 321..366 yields 0.4 K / 4.16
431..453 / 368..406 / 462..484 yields 0.1 K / 4.16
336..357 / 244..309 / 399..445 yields 0.6 K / 4.02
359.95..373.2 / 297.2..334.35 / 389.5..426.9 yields 1.7 K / 3.85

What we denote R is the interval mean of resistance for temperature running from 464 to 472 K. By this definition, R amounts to 4.71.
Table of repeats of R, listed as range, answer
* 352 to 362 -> 3.83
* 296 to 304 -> 4.3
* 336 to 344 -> 3.95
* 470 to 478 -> 4.67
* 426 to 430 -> 2.99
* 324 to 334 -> 3.96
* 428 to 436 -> 3.83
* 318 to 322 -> 3.95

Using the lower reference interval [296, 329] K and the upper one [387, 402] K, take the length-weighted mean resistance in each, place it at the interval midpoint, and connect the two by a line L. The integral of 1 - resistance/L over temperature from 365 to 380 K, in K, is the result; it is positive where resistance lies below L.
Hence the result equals 3.4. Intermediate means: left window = 4.01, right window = 3.7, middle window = 2.93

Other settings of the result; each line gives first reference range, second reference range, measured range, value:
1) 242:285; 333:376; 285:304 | -0.9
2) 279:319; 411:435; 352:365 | 0.3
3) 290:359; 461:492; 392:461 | 7.4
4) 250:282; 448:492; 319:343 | 1.9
